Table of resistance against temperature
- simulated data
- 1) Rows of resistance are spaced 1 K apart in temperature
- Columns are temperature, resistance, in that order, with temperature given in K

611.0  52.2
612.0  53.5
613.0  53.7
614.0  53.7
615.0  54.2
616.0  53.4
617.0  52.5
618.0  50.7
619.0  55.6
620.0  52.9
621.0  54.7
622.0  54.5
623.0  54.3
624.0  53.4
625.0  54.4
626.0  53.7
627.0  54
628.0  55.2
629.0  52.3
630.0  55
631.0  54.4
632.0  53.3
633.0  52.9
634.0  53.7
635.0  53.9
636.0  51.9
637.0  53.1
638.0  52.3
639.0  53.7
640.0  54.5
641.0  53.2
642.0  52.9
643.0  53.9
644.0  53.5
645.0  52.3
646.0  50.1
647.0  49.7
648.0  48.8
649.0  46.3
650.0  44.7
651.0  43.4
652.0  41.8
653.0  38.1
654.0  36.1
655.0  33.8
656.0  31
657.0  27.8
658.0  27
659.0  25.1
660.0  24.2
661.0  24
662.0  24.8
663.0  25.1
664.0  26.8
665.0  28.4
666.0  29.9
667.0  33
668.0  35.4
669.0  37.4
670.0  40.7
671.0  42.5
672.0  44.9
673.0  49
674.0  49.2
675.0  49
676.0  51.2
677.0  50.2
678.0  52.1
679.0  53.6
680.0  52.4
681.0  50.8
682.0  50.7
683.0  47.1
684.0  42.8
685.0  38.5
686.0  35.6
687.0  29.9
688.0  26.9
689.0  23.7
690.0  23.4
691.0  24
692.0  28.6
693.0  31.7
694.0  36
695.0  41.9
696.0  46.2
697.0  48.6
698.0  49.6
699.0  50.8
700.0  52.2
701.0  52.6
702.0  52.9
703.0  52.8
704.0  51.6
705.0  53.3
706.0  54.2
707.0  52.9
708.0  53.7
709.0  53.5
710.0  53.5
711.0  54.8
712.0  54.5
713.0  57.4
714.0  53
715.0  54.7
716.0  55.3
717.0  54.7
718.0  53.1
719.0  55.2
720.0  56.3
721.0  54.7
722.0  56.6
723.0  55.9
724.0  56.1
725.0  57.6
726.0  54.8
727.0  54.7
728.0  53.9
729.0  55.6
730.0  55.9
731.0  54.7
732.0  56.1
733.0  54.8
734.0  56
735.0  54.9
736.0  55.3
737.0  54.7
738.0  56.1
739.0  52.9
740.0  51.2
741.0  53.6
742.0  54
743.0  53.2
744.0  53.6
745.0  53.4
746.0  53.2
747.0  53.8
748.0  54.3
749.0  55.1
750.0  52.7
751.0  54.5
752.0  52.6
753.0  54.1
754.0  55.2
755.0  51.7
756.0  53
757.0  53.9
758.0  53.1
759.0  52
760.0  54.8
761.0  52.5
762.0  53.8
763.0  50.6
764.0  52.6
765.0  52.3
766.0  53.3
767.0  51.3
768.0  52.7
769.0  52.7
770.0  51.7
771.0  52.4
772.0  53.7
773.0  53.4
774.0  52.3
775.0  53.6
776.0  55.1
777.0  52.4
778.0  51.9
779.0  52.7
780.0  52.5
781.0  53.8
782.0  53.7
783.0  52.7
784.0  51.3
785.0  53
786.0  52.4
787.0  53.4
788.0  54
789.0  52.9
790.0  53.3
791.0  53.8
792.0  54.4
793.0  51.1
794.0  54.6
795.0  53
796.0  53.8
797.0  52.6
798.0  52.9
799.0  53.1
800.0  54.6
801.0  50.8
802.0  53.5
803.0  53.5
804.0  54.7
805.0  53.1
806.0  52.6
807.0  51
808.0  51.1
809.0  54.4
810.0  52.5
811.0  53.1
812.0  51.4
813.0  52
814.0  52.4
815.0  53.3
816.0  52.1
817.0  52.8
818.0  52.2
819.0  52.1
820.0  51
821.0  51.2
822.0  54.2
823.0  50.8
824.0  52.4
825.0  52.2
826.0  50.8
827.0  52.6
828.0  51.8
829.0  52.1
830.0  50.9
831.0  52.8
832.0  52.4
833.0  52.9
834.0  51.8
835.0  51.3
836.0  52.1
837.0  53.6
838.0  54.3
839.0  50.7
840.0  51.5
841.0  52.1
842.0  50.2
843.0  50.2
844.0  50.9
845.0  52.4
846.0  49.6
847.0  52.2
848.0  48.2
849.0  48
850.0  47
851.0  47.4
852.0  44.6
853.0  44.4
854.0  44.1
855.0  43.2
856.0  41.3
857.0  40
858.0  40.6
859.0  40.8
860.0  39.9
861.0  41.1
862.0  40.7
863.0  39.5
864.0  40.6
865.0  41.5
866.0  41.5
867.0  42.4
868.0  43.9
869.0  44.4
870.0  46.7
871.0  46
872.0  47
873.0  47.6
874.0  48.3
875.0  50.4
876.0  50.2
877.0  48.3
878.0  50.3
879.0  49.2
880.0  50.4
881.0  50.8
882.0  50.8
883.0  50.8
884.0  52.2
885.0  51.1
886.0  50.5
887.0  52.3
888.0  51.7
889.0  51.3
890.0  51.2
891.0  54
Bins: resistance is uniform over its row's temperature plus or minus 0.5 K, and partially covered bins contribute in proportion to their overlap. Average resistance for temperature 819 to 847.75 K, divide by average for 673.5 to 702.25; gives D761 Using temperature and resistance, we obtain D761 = 1.2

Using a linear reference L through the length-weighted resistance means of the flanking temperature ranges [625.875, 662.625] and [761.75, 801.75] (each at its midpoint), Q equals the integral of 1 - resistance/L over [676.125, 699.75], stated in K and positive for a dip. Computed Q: 3.38 K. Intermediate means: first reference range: 45.4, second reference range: 52.9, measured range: 40.9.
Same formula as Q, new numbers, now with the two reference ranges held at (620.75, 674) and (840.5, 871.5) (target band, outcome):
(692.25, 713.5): -2.6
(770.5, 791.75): -3.9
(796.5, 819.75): -4.0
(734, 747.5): -2.8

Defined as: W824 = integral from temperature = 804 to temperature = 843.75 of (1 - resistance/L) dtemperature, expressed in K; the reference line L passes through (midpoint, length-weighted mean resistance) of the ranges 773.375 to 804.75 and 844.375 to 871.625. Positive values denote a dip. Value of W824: -2.9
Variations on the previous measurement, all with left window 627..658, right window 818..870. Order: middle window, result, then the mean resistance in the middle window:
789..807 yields -1.9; 53.2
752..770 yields -1.8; 52.9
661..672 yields 3.6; 32.6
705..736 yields -4.4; 54.9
